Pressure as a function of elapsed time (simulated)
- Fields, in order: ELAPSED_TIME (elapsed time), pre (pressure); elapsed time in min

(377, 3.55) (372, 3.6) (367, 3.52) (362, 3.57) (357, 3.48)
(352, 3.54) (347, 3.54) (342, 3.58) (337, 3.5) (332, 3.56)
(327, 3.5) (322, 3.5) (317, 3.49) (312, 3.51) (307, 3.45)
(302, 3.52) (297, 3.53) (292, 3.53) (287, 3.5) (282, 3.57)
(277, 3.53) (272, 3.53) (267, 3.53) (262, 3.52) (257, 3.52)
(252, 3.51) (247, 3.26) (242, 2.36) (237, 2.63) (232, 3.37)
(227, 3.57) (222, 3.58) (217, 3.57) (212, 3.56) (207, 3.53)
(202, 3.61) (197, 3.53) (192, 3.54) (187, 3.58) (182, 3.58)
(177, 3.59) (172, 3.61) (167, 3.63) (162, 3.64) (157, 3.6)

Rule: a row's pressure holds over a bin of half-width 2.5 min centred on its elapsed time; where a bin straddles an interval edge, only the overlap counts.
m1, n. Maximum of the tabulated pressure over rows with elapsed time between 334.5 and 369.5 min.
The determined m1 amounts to 3.58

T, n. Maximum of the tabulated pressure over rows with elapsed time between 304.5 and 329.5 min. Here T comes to 3.51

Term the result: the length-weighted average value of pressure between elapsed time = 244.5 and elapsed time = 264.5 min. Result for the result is 3.45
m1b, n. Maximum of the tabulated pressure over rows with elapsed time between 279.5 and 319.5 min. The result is 3.57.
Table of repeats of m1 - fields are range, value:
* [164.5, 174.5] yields 3.63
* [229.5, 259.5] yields 3.52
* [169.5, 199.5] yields 3.61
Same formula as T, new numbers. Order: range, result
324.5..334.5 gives 3.56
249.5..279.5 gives 3.53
